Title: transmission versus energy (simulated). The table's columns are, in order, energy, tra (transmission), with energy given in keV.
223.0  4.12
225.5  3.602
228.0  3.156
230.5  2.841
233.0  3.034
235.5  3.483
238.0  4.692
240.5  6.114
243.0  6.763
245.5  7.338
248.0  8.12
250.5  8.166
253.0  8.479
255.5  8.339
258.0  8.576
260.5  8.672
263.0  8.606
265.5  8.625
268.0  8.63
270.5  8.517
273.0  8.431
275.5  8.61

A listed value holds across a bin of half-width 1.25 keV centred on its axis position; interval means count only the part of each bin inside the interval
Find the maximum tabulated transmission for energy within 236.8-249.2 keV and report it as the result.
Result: 8.12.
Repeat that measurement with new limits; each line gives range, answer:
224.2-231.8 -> 3.602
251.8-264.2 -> 8.672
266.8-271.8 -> 8.63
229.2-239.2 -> 4.692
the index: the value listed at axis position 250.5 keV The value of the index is 8.166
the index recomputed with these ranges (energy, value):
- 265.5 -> 8.625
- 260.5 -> 8.672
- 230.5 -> 2.841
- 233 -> 3.034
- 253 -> 8.479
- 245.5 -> 7.338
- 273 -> 8.431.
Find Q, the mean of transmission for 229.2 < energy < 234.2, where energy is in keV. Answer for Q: 2.94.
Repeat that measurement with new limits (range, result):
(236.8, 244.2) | 5.86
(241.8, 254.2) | 7.77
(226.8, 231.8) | 3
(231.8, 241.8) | 4.35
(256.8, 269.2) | 8.62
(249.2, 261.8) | 8.45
